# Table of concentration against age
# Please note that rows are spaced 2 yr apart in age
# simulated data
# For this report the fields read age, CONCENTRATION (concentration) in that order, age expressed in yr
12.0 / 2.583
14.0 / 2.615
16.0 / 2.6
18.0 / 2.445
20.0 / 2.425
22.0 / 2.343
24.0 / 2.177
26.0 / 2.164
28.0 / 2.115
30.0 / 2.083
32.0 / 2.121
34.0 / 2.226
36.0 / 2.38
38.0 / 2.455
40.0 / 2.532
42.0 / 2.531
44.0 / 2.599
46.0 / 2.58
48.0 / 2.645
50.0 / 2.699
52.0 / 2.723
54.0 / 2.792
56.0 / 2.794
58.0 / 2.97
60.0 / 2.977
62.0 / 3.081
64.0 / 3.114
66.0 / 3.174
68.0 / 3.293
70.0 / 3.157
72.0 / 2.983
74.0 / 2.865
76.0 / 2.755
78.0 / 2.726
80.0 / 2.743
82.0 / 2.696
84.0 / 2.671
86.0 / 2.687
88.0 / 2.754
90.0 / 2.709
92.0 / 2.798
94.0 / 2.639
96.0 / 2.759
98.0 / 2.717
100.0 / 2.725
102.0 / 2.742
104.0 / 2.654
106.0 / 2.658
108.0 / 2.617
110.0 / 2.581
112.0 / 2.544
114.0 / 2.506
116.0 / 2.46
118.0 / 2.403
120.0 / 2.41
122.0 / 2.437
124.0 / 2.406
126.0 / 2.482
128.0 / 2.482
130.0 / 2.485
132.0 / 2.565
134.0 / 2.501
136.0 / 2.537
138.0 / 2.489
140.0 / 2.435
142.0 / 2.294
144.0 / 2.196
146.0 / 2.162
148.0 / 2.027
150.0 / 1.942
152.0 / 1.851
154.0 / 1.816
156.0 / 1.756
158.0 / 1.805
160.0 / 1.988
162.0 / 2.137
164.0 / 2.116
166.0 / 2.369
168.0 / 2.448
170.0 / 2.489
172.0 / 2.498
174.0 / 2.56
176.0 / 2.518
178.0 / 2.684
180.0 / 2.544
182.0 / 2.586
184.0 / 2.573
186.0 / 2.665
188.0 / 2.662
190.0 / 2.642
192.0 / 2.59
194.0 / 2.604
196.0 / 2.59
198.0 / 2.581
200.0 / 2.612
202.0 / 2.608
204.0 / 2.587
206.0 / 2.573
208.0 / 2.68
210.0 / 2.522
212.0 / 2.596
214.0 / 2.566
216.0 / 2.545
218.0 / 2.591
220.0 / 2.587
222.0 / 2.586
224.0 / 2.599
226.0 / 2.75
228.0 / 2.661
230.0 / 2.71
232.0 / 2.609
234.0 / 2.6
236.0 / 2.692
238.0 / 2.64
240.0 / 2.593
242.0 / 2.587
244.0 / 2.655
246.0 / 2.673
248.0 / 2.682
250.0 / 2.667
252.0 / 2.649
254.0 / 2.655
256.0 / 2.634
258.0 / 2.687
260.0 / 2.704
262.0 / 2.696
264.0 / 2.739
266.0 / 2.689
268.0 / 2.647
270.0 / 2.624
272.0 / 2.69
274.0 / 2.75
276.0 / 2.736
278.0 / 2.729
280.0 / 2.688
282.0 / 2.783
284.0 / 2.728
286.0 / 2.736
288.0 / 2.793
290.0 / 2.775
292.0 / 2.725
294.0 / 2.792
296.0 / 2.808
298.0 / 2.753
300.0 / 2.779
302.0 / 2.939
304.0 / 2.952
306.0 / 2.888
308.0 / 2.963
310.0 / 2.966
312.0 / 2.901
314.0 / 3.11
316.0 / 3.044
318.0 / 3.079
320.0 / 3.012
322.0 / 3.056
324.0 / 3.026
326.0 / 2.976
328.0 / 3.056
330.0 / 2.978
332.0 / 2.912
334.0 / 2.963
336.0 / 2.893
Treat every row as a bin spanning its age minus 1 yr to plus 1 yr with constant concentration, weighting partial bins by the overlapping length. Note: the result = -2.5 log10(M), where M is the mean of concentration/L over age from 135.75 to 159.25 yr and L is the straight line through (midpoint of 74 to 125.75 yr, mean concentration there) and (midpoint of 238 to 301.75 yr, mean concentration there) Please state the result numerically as 0.26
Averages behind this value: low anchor 2.63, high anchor 2.71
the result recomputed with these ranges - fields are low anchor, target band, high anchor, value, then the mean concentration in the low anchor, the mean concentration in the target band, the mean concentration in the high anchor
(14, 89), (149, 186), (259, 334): 0.21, 2.65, 2.27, 2.85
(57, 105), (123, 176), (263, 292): 0.23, 2.85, 2.27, 2.72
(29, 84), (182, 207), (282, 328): 0.09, 2.73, 2.61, 2.9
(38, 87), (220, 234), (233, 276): 0.02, 2.82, 2.64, 2.67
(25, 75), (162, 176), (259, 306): 0.13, 2.68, 2.4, 2.75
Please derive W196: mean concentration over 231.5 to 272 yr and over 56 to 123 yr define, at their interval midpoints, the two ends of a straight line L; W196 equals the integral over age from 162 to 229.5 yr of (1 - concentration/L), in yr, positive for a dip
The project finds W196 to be 3.2 yr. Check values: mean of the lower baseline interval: 2.76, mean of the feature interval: 2.56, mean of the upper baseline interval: 2.66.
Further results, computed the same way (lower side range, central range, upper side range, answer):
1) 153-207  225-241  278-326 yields -0.2 yr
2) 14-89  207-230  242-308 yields 0.9 yr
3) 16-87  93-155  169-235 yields 4.5 yr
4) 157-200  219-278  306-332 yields 1.5 yr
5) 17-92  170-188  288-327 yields 1.3 yr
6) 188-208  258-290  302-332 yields 1.5 yr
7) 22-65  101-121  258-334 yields 0.6 yr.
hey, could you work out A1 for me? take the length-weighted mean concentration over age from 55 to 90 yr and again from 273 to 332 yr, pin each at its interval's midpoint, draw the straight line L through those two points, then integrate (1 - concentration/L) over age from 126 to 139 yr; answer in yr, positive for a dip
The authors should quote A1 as 1.7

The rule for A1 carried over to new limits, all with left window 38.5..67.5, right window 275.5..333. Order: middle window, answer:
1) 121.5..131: 1.24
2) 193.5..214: 1.87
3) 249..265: 1.07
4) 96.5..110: 0.67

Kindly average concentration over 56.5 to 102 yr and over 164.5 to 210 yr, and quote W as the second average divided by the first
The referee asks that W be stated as 0.9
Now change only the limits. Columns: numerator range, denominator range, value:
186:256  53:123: 0.95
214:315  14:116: 1.03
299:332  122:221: 1.23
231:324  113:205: 1.16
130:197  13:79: 0.89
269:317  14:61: 1.13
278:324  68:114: 1.05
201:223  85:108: 0.95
